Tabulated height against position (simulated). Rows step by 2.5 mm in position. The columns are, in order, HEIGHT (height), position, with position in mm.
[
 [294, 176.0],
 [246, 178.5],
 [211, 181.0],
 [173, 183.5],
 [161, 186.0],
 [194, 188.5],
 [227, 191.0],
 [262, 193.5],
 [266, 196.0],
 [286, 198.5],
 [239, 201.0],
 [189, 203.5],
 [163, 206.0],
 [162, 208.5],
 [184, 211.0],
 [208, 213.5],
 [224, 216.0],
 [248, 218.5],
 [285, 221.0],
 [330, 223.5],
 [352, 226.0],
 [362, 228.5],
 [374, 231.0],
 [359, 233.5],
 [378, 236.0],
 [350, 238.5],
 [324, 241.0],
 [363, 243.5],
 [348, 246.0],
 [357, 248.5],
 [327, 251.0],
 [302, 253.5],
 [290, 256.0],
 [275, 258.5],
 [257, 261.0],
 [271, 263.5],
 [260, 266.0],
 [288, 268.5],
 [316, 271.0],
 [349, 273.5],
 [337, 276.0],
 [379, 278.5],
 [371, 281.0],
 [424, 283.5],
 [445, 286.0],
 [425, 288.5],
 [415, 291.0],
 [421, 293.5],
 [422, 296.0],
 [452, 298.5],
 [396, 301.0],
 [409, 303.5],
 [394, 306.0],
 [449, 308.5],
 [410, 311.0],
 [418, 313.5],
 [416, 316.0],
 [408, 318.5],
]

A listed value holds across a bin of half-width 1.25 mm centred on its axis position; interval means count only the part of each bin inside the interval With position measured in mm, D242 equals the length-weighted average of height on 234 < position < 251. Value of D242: 352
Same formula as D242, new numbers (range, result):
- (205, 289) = 314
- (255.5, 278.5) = 298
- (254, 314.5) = 369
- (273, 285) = 375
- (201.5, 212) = 179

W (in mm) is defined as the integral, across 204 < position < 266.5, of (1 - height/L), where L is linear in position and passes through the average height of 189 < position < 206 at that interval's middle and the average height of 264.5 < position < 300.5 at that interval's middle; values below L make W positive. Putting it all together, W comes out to 1.4 mm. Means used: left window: 237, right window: 378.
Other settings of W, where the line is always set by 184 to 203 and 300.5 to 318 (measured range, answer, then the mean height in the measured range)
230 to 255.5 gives -3.3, 346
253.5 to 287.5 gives 2.5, 328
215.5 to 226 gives -0.4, 285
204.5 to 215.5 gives 3.2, 183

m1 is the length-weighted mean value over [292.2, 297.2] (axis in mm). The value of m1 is 421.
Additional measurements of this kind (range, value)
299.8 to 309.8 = 412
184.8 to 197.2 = 222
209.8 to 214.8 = 196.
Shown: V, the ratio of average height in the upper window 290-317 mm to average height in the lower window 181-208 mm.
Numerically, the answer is 1.95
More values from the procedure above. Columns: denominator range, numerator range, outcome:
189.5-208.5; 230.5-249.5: 1.56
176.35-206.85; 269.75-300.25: 1.79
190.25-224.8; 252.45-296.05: 1.47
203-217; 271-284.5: 1.95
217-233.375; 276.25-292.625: 1.24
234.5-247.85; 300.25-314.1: 1.17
